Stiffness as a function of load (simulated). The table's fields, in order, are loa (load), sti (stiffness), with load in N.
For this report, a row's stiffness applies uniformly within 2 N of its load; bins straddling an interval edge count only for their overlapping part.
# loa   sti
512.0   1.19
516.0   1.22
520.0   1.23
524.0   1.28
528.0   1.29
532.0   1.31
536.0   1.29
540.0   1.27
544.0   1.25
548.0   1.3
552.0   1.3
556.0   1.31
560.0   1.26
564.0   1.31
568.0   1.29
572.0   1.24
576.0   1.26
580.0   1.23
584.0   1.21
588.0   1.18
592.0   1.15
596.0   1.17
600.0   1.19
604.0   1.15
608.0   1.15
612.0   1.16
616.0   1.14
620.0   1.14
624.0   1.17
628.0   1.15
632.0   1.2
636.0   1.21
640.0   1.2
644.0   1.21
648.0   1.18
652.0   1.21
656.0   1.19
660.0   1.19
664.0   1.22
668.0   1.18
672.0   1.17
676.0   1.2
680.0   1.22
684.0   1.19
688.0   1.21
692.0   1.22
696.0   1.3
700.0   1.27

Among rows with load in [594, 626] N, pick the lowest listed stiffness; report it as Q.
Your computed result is 1.14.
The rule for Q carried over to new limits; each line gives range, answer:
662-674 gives 1.17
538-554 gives 1.25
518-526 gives 1.23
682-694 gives 1.19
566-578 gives 1.24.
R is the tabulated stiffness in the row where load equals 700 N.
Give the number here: 1.27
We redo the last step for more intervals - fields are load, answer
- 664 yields 1.22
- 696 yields 1.3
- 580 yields 1.23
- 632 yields 1.2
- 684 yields 1.19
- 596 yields 1.17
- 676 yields 1.2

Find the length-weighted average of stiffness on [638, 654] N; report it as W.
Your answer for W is 1.2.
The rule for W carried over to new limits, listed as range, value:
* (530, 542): 1.29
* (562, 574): 1.28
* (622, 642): 1.19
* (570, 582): 1.24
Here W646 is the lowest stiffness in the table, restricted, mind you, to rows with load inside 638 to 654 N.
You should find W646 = 1.18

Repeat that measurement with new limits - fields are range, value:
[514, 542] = 1.22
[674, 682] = 1.2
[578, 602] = 1.15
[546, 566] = 1.26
